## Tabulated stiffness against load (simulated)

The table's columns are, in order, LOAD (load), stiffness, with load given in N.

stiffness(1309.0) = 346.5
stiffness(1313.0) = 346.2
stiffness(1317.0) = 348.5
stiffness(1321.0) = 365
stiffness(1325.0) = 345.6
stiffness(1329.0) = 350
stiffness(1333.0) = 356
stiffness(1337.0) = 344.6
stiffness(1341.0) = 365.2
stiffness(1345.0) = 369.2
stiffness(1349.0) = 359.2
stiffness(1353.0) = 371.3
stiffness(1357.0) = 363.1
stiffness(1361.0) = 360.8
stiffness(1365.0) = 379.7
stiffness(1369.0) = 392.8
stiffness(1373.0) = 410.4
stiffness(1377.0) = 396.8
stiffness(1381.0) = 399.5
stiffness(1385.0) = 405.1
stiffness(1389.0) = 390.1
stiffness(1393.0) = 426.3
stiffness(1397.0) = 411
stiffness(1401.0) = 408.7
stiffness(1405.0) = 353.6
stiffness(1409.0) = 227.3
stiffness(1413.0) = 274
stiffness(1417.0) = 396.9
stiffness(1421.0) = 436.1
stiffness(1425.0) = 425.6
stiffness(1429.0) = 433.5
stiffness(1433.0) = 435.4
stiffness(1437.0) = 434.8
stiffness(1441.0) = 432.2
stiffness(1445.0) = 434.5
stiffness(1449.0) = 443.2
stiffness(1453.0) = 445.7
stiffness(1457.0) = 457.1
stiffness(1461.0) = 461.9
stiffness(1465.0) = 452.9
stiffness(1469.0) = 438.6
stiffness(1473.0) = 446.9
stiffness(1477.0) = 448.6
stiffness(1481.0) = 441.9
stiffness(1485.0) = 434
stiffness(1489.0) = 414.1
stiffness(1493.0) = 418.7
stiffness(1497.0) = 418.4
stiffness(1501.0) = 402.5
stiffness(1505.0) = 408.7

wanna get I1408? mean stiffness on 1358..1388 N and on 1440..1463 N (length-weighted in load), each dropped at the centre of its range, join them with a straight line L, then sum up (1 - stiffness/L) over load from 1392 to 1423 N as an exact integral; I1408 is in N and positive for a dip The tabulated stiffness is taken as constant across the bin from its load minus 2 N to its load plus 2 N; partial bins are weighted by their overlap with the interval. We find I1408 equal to 3.8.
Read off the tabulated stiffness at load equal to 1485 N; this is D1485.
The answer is 434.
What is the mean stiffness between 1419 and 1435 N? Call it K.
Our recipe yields 433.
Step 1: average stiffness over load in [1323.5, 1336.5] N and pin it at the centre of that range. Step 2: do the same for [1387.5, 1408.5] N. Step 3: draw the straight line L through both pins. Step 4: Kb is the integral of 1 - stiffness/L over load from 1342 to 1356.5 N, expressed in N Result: -0.2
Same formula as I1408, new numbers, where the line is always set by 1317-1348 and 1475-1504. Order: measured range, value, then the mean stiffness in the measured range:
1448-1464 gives -1.7 N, 453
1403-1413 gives 2.6 N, 287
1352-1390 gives -1.4 N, 387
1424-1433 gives -0.7 N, 431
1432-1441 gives -0.7 N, 434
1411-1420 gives 1.1 N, 347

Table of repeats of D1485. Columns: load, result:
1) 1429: 433.5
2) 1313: 346.2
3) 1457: 457.1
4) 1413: 274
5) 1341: 365.2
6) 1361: 360.8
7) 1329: 350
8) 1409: 227.3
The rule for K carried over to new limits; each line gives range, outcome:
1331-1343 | 355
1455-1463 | 460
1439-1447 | 433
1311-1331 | 351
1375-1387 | 400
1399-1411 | 330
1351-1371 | 374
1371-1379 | 404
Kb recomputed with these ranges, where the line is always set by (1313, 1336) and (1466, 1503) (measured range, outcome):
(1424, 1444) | -1.35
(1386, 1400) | -0.85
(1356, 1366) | 0.07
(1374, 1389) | -0.79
